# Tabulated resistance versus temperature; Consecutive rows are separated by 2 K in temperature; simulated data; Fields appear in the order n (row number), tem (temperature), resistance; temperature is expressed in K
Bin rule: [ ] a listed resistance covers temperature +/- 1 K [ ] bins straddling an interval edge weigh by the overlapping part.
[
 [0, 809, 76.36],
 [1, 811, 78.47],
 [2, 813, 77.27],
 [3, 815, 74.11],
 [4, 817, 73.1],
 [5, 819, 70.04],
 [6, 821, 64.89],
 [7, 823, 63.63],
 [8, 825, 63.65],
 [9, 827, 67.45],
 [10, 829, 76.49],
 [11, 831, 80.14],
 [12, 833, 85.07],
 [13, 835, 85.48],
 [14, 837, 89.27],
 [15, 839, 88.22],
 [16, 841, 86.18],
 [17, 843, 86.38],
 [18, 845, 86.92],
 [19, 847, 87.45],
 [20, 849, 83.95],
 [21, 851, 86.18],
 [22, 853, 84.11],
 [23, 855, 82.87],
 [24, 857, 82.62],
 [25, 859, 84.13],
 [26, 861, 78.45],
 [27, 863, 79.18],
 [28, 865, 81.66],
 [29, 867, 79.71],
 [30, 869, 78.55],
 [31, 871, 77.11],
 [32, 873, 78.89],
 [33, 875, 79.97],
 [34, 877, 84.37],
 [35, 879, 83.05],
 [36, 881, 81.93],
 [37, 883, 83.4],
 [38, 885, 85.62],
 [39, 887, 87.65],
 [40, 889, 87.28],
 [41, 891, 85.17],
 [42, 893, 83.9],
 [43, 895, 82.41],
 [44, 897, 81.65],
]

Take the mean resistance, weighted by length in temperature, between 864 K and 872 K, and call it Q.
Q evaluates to 79.3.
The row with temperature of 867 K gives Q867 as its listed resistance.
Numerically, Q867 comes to 79.71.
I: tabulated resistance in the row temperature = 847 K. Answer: 87.45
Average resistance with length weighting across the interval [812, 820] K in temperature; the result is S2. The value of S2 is 73.6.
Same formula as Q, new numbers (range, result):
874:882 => 82.3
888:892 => 86.2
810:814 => 77.9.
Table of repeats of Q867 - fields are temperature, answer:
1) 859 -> 84.13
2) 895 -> 82.41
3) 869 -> 78.55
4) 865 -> 81.66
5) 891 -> 85.17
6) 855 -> 82.87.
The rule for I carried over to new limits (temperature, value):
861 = 78.45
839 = 88.22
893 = 83.9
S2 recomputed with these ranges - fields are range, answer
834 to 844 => 87.1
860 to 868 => 79.8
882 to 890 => 86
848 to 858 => 83.9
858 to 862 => 81.3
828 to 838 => 83.3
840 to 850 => 86.2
